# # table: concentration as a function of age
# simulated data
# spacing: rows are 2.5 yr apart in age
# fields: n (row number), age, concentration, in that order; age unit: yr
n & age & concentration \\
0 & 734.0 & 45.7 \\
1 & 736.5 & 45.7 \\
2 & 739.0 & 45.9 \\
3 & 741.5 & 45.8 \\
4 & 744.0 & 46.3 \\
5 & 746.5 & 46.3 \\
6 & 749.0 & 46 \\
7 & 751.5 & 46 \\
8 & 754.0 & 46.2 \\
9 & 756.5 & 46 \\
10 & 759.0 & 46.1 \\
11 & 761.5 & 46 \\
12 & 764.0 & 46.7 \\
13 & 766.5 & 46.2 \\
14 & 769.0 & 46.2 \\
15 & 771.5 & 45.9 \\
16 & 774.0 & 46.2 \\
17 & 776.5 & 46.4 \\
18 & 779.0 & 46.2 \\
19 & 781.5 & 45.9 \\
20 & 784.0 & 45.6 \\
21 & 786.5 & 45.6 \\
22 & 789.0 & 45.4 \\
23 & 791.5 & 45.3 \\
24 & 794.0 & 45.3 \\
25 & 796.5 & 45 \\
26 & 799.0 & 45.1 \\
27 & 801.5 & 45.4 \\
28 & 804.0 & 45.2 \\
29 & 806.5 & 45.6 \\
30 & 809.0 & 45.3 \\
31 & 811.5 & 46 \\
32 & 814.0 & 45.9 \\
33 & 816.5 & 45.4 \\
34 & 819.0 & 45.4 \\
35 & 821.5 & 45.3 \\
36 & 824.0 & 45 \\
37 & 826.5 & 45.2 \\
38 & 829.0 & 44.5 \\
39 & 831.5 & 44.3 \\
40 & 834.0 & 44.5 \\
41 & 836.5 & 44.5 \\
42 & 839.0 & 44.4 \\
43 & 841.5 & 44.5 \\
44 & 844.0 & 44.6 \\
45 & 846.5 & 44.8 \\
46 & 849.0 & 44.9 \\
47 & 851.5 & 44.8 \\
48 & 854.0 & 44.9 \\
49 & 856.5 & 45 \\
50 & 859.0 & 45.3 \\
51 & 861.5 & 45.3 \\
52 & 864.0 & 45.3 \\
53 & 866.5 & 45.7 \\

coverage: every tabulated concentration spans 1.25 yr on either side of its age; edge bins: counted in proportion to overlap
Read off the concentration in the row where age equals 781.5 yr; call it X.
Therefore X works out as 45.9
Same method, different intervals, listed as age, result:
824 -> 45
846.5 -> 44.8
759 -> 46.1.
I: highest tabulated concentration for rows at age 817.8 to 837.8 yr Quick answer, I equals 45.4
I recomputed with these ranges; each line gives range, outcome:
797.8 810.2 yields 45.6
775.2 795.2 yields 46.4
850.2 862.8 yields 45.3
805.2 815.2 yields 46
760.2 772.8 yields 46.7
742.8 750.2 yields 46.3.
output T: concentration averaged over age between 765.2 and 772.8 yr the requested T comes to 46.1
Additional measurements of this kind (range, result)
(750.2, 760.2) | 46.1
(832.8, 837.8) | 44.5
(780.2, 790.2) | 45.6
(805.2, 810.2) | 45.4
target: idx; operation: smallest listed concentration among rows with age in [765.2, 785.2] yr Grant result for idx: 45.6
